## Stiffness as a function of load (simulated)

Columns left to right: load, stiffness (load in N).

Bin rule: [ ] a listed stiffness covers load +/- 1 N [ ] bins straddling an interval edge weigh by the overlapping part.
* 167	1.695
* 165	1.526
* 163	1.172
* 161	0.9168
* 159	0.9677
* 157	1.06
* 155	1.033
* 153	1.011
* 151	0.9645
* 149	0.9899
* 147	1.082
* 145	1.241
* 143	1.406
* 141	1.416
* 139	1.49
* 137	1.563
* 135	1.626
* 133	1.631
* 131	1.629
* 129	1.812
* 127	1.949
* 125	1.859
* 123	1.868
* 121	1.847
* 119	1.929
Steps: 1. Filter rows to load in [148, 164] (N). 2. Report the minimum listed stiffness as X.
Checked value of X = 0.9168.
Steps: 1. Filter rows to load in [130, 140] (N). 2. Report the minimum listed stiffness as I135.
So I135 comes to 1.49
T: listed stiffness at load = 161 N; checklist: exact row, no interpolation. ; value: 0.9168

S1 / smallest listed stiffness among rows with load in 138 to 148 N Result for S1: 1.082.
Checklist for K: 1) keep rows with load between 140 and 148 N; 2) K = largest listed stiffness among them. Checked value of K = 1.416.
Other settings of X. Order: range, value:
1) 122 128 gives 1.859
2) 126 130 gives 1.812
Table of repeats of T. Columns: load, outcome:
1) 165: 1.526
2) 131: 1.629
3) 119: 1.929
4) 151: 0.9645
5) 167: 1.695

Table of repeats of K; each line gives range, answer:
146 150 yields 1.082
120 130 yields 1.949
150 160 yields 1.06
